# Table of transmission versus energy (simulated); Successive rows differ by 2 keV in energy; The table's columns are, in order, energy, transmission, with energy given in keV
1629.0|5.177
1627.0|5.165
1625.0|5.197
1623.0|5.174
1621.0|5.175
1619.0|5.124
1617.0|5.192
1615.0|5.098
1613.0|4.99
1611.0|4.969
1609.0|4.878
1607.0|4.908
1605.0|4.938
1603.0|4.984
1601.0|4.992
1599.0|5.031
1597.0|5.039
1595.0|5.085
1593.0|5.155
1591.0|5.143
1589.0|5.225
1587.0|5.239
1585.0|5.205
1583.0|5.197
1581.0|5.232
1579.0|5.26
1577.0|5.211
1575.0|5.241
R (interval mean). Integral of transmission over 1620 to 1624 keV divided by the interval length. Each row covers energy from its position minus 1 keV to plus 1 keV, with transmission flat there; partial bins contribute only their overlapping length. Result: 5.17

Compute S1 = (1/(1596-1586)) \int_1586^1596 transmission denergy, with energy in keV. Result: 5.17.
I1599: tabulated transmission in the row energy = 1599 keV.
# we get 5.031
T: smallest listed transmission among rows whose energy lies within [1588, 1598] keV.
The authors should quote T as 5.039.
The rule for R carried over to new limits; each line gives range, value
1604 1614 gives 4.94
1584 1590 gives 5.22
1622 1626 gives 5.19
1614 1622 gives 5.15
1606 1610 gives 4.89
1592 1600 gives 5.08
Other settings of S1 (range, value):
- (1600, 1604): 4.99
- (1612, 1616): 5.04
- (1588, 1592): 5.18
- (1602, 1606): 4.96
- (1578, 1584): 5.23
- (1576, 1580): 5.24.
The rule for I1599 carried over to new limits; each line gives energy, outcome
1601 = 4.992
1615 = 5.098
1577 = 5.211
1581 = 5.232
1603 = 4.984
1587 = 5.239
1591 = 5.143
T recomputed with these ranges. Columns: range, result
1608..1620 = 4.878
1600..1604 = 4.984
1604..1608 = 4.908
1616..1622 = 5.124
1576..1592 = 5.143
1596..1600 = 5.031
